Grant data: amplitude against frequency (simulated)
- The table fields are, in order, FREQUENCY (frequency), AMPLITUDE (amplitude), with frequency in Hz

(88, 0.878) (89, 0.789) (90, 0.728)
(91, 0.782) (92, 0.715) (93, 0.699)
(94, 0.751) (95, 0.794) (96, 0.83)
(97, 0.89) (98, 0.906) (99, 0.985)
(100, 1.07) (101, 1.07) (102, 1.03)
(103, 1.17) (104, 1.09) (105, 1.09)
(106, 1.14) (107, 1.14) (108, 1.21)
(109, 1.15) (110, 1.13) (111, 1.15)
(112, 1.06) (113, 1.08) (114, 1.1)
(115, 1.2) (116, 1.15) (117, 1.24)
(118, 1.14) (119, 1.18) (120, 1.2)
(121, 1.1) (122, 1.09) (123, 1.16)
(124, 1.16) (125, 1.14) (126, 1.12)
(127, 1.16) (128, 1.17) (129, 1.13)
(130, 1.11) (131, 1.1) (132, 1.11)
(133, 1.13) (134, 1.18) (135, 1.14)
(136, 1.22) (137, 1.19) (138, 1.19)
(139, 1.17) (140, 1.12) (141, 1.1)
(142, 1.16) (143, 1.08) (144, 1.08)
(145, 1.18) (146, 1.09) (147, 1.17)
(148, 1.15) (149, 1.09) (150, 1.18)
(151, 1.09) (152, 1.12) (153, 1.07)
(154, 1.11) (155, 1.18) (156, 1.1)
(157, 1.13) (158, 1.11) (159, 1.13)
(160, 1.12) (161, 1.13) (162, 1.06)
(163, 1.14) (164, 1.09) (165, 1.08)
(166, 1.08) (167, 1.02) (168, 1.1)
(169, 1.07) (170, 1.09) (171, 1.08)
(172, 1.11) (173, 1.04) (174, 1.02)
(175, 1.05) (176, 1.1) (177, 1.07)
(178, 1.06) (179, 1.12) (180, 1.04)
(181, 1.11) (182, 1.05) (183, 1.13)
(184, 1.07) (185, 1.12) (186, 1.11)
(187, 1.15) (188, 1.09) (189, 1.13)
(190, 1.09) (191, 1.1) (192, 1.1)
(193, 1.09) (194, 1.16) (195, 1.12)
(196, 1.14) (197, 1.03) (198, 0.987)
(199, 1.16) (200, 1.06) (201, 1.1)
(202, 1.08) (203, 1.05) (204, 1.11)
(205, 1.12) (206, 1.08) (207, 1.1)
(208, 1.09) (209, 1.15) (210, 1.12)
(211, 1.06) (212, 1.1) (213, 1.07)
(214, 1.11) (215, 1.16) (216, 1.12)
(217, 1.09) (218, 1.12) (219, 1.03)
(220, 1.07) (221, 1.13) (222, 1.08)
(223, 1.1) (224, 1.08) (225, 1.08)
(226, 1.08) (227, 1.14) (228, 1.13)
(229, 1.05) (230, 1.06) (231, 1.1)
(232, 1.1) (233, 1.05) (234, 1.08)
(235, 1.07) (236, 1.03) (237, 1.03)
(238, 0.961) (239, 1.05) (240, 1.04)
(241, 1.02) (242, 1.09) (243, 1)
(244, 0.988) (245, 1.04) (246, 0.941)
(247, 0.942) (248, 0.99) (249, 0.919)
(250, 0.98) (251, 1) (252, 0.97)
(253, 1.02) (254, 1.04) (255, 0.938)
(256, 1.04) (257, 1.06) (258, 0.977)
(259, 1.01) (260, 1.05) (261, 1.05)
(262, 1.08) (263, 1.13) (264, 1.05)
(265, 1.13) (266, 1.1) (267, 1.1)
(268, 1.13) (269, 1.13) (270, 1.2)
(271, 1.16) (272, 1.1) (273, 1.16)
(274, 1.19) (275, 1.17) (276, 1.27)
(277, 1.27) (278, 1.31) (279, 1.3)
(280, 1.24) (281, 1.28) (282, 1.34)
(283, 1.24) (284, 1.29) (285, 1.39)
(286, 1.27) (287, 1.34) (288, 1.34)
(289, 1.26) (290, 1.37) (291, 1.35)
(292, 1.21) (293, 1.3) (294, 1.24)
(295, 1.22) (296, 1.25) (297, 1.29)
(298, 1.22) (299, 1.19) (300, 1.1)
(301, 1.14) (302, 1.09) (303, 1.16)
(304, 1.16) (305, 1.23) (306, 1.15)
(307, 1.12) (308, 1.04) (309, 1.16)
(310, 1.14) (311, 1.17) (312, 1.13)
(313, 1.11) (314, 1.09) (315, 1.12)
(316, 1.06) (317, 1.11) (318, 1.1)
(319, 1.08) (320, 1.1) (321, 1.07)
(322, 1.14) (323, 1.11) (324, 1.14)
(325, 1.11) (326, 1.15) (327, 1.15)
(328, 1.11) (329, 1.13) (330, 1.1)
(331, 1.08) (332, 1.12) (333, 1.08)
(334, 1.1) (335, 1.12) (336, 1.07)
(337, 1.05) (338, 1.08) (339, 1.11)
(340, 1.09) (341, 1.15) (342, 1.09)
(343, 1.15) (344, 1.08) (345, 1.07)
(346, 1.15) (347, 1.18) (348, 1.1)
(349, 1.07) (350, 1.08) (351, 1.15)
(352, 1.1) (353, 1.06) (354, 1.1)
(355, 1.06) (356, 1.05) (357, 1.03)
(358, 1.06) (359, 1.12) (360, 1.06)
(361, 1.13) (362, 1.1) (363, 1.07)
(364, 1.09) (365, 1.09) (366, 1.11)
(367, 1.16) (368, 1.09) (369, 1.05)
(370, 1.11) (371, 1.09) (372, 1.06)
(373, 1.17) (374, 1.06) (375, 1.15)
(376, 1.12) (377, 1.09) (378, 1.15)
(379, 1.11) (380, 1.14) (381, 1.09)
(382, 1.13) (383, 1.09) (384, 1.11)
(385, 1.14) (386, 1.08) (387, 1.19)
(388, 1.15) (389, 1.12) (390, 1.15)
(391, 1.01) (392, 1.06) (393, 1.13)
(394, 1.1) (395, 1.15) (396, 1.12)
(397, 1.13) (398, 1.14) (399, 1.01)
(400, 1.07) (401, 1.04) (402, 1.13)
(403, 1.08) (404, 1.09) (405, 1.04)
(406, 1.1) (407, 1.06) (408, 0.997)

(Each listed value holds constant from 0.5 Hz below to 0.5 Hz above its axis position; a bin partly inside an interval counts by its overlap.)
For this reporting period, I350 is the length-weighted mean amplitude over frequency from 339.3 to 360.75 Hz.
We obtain 1.1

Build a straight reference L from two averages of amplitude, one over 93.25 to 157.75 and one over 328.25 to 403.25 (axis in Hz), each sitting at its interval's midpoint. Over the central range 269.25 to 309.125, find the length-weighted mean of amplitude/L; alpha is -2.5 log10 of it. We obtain -0.12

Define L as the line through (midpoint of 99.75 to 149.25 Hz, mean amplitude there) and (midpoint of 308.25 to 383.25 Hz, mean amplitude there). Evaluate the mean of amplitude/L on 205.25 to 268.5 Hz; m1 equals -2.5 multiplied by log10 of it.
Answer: 0.06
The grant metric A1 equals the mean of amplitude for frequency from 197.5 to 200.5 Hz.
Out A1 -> 1.07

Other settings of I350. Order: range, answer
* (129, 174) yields 1.12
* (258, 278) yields 1.13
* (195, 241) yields 1.08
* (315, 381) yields 1.1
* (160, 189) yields 1.09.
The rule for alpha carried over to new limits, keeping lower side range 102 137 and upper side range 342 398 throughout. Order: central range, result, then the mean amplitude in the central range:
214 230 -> 0.029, 1.1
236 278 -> 0.057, 1.06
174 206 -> 0.038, 1.09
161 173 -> 0.050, 1.08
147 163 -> 0.015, 1.12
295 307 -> -0.061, 1.18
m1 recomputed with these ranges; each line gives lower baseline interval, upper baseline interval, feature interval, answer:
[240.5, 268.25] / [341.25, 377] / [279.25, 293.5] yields -0.23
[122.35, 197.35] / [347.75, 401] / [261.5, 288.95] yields -0.10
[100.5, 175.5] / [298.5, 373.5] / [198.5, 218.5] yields 0.01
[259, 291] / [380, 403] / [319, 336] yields 0.05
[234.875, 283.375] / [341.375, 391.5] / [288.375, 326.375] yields -0.07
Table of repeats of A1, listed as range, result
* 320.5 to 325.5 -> 1.11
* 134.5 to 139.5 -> 1.18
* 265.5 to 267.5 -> 1.1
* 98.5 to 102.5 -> 1.04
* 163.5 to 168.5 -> 1.07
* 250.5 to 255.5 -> 0.994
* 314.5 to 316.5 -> 1.09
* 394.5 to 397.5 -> 1.13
